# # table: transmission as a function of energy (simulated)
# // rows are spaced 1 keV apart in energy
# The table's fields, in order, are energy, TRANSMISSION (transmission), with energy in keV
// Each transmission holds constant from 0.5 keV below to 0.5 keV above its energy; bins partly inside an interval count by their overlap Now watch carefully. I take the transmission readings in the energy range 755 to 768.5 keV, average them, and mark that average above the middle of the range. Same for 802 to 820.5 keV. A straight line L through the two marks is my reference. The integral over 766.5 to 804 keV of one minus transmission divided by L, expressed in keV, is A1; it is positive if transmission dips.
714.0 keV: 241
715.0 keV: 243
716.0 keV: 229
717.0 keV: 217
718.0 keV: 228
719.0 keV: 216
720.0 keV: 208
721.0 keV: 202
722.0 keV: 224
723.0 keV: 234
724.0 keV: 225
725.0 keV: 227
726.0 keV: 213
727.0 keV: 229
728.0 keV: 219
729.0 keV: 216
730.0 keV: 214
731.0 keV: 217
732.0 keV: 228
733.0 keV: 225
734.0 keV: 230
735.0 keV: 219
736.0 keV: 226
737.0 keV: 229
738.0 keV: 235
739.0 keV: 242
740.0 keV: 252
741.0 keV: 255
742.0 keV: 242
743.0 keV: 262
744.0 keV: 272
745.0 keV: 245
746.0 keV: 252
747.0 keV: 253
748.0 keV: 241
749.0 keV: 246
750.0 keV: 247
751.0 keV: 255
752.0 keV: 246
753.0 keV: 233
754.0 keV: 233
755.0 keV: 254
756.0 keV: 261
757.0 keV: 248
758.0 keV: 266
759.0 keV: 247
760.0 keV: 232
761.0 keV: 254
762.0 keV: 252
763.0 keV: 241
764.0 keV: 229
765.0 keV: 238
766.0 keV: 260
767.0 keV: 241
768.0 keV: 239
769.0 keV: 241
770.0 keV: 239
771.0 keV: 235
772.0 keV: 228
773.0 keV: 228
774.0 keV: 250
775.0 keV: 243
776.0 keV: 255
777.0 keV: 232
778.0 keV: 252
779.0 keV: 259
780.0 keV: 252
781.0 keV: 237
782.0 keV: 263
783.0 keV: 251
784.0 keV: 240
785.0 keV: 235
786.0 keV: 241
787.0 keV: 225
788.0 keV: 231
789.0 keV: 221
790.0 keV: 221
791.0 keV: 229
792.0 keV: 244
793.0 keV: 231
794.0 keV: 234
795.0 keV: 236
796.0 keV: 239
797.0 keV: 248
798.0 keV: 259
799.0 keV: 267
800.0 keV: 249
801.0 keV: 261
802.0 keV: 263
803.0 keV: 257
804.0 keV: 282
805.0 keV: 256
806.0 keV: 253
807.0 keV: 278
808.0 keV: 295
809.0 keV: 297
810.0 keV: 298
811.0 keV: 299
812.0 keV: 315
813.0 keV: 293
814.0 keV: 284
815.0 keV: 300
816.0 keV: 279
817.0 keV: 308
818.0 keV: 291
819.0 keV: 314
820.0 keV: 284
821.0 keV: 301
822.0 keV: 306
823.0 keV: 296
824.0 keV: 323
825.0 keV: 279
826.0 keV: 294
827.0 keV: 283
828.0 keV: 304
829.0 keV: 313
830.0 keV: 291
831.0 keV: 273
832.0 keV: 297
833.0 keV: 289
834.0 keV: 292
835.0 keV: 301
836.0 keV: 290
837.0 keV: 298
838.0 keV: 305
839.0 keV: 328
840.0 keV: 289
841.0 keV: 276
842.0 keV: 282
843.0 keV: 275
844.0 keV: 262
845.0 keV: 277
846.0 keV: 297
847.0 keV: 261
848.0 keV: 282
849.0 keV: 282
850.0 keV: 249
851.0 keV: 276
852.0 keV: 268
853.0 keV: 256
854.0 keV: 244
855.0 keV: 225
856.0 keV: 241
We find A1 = 3.2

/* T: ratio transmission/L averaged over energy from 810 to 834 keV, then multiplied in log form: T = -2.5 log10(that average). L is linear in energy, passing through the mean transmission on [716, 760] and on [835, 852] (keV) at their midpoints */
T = -0.087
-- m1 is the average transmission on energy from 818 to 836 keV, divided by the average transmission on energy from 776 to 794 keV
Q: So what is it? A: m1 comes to 1.24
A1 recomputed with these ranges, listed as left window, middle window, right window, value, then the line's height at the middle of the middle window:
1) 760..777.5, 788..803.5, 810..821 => 1.7 keV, 273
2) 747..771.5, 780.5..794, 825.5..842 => 1.4 keV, 264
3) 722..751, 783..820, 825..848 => 1.1 keV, 271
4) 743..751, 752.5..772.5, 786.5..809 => 0.6 keV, 251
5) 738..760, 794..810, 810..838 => 1.1 keV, 283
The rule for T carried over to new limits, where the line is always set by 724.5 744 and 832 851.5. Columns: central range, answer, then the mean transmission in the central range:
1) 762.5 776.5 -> 0.04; 240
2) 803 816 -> -0.07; 286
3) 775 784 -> 0.02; 249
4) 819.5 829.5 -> -0.08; 298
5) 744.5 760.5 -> -0.03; 247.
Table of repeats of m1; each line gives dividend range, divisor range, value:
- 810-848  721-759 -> 1.23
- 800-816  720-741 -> 1.25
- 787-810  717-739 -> 1.14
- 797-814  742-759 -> 1.10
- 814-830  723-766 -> 1.24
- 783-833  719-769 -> 1.14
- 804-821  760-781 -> 1.19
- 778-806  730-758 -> 1.01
